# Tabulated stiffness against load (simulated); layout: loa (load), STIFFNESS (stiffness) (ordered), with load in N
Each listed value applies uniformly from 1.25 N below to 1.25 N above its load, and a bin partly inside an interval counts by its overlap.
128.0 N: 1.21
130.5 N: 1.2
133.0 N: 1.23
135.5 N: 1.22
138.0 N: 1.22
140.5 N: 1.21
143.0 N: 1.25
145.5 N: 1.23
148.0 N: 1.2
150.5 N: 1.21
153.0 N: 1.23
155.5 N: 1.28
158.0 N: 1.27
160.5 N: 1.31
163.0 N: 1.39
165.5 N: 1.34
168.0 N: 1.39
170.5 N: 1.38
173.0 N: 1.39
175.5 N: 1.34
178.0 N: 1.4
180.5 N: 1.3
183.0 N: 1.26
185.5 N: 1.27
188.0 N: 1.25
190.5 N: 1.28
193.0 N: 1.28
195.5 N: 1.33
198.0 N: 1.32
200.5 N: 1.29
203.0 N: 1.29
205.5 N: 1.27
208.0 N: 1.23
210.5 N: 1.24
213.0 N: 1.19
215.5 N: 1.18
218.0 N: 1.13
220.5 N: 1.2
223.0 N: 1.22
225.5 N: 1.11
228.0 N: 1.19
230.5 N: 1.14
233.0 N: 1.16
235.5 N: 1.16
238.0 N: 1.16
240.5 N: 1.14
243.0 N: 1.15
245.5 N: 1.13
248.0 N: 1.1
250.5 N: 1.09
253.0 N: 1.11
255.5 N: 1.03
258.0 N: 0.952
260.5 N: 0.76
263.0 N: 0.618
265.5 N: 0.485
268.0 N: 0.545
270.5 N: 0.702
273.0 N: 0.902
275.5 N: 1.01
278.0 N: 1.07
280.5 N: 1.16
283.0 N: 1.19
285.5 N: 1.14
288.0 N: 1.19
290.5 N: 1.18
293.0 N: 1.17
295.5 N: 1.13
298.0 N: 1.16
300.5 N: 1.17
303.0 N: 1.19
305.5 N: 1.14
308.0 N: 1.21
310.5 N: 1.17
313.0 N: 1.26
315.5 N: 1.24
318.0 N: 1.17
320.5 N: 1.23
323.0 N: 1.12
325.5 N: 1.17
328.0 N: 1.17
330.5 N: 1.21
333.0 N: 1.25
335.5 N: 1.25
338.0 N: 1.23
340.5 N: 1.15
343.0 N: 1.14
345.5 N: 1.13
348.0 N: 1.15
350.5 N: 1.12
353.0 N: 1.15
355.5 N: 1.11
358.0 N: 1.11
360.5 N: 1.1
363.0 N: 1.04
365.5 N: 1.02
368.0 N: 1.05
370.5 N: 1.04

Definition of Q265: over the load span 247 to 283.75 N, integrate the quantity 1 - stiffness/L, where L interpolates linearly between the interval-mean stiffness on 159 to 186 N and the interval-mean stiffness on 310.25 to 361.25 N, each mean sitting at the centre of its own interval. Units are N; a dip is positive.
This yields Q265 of 9.9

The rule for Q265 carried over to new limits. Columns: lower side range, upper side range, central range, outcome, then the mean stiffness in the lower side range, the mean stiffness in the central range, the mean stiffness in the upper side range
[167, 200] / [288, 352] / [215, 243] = 2.47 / 1.32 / 1.16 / 1.18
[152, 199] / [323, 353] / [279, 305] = 1.05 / 1.32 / 1.17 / 1.18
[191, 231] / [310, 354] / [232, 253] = 1.42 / 1.23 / 1.13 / 1.18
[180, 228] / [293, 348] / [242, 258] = 1.71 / 1.24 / 1.09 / 1.18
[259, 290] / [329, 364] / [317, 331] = -1.31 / 0.905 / 1.18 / 1.15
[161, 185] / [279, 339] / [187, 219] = 1.49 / 1.35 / 1.25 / 1.19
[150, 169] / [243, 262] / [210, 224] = -0.70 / 1.3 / 1.19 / 1.03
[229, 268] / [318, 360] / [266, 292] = 1.54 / 0.998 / 0.995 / 1.17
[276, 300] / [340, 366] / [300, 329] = -1.34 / 1.15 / 1.19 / 1.11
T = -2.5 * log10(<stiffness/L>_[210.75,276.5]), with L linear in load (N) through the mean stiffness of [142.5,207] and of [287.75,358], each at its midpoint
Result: 0.21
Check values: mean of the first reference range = 1.3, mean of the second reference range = 1.18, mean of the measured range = 1.03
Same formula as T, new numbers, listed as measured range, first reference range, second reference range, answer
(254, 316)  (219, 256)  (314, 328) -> 0.14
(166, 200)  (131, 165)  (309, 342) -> -0.07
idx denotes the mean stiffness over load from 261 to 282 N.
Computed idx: 0.814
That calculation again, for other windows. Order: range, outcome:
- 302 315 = 1.2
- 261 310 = 1.02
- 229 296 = 1.02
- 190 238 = 1.22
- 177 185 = 1.31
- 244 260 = 1.06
